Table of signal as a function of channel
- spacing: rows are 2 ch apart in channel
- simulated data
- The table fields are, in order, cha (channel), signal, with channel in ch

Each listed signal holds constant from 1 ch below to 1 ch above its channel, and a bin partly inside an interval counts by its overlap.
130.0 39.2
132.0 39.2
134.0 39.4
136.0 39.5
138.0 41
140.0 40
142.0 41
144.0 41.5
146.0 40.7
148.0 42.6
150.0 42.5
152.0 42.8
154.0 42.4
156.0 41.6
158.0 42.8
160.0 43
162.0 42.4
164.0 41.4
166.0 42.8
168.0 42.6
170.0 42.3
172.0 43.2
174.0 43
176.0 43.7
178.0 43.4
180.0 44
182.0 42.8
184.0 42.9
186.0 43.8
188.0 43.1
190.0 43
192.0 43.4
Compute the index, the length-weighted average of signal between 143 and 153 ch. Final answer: 42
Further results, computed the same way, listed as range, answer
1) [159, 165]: 42.3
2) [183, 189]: 43.3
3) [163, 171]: 42.3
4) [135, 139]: 40.2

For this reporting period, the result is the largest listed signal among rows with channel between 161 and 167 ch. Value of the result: 42.8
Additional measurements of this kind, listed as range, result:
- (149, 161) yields 43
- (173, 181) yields 44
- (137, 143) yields 41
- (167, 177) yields 43.7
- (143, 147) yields 41.5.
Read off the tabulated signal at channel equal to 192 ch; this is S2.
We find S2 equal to 43.4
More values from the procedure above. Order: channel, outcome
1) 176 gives 43.7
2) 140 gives 40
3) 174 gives 43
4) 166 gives 42.8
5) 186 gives 43.8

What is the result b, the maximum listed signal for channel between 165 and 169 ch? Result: 42.8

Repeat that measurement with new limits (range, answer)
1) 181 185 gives 42.9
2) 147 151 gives 42.6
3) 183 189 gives 43.8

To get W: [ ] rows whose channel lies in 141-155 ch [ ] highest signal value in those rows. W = 42.8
